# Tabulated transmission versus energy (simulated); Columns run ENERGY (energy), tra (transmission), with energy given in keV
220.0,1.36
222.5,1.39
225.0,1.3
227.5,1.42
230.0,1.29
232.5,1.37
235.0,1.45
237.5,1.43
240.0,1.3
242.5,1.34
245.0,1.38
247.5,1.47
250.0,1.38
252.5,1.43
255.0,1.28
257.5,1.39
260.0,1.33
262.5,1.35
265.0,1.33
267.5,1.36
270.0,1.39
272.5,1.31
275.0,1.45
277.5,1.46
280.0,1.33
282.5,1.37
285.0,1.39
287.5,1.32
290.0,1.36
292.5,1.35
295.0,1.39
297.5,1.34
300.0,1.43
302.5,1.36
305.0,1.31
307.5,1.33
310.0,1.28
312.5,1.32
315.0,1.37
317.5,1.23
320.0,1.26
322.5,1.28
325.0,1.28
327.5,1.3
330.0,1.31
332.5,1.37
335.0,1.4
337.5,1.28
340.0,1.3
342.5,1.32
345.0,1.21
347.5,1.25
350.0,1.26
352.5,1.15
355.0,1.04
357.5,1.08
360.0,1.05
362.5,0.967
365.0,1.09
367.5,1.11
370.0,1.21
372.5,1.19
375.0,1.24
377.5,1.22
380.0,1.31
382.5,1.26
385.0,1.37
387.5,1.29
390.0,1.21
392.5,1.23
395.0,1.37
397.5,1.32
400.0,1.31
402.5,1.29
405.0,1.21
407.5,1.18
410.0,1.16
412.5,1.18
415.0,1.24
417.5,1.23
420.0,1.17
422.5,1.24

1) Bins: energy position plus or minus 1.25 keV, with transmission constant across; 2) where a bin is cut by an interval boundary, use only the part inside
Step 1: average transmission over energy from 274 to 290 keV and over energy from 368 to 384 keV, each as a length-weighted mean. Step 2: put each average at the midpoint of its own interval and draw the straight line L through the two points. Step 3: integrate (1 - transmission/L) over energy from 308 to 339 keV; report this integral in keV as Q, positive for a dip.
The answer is 0.24 keV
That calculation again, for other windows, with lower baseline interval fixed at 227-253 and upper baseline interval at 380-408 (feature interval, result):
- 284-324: 0.30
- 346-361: 1.92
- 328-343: -0.10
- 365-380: 1.16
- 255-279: -0.04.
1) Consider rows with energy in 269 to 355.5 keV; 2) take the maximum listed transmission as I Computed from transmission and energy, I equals 1.46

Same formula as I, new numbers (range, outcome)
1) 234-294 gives 1.47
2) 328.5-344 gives 1.4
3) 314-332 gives 1.37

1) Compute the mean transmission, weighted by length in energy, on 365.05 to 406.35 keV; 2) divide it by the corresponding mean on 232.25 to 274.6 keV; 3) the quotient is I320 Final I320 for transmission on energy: 0.91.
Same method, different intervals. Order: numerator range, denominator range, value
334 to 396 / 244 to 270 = 0.89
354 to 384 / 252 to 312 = 0.85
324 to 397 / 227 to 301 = 0.90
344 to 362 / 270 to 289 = 0.83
